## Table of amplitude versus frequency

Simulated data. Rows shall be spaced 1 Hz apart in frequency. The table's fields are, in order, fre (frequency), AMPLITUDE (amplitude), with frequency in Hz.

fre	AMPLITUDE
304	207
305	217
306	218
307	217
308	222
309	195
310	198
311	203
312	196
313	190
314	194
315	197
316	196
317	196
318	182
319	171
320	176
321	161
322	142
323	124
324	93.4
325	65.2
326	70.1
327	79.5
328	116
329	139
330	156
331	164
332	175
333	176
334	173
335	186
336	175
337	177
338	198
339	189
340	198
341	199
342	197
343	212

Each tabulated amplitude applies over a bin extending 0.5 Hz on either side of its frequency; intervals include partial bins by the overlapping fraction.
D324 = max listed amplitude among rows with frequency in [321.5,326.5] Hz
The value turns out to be 142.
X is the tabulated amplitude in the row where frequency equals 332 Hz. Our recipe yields 175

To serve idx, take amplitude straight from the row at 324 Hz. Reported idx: 93.4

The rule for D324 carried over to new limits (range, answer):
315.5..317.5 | 196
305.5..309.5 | 222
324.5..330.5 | 156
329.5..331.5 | 164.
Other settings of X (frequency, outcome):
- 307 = 217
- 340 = 198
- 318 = 182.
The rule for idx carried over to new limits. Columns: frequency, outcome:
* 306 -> 218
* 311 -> 203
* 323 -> 124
